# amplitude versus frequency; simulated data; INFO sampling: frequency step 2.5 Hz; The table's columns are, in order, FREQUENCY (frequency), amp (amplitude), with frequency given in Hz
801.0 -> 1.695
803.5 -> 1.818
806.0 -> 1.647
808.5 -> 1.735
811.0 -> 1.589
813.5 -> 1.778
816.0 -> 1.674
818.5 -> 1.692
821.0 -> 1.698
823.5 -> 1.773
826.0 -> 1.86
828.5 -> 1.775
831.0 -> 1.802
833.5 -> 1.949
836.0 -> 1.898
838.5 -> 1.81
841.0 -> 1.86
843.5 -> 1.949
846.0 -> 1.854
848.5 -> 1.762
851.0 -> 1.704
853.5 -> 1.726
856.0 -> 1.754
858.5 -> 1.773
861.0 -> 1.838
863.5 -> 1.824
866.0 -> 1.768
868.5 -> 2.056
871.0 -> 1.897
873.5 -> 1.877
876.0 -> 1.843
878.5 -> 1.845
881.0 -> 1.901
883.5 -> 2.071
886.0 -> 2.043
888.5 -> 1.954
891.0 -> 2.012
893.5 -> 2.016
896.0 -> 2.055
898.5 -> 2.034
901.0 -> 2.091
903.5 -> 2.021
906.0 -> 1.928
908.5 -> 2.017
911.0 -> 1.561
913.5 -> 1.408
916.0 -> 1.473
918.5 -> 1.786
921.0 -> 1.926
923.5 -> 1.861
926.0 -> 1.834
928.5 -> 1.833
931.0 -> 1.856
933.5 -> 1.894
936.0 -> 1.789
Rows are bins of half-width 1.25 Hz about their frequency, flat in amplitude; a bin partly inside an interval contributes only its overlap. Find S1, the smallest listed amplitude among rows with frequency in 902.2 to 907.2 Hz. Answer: 1.928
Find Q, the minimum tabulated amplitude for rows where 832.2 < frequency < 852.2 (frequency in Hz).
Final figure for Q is 1.704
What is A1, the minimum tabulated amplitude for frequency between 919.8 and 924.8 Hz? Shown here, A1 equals 1.861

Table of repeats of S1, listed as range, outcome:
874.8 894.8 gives 1.843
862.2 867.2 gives 1.768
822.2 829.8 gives 1.773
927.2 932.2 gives 1.833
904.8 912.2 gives 1.561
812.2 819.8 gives 1.674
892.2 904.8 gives 2.016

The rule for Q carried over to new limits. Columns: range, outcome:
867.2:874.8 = 1.877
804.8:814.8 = 1.589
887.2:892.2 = 1.954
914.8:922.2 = 1.473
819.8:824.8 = 1.698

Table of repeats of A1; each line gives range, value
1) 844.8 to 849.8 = 1.762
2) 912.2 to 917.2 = 1.408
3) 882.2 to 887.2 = 2.043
